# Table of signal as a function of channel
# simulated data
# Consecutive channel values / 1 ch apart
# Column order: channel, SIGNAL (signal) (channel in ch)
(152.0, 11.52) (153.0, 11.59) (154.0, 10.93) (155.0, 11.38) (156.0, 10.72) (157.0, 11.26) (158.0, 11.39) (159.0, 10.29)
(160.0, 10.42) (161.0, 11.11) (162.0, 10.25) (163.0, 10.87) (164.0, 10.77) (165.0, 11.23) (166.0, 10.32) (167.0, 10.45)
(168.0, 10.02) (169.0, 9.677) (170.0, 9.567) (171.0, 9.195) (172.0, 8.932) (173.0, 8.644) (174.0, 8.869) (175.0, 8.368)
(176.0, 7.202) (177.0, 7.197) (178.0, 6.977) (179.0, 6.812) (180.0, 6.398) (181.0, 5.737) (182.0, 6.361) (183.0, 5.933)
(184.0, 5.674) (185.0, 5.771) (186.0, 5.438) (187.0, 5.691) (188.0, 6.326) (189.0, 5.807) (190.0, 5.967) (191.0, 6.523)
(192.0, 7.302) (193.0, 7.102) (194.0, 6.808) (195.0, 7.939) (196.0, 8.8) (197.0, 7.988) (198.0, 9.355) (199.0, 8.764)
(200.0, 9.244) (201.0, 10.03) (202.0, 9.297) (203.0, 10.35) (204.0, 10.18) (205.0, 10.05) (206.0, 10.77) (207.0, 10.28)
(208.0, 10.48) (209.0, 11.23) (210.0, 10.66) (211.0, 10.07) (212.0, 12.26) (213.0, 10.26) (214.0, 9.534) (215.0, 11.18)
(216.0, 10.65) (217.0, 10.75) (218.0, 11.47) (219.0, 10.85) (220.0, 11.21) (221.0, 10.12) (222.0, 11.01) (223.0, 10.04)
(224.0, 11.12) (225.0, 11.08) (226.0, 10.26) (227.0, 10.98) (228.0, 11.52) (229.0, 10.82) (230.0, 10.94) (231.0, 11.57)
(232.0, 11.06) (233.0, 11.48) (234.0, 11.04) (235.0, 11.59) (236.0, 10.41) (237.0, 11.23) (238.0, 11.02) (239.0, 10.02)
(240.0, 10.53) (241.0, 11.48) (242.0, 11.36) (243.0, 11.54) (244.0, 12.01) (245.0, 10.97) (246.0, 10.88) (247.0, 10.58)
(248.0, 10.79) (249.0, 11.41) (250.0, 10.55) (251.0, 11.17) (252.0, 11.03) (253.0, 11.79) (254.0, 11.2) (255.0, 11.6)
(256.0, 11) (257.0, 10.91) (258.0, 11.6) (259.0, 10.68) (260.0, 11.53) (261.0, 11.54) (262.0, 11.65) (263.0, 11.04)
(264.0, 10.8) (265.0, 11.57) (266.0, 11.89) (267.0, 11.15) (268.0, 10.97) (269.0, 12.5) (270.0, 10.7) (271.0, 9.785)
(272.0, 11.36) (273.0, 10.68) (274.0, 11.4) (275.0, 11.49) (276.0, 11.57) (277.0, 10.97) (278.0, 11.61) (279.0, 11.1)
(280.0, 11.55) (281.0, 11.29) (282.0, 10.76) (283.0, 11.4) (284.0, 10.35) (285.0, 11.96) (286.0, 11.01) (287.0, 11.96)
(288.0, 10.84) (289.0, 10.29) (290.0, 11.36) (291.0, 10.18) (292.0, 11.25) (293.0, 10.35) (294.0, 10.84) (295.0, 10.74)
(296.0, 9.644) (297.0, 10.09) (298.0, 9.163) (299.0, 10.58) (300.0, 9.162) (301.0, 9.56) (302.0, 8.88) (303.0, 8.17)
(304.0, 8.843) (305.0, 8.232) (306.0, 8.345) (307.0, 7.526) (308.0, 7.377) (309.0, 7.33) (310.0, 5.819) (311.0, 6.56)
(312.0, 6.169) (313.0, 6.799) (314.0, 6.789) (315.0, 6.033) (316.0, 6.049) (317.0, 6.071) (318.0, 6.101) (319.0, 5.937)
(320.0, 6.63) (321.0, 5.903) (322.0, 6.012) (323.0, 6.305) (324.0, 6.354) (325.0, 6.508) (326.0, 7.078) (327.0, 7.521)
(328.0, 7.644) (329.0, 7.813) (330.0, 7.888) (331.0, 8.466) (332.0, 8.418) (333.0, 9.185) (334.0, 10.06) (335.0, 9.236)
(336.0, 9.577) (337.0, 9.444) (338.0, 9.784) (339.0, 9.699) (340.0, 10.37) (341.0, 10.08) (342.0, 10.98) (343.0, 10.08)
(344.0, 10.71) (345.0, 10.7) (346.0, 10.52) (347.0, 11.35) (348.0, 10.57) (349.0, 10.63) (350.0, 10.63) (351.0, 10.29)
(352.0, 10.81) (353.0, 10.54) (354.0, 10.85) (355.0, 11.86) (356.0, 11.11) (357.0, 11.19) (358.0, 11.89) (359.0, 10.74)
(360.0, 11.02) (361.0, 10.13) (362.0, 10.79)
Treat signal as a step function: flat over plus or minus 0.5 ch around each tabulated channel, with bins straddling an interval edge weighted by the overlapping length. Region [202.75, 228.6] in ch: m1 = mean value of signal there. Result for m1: 10.7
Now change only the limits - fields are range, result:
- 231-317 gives 10.3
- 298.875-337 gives 7.55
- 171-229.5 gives 8.91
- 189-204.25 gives 8.26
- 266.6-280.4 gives 11.2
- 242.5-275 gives 11.2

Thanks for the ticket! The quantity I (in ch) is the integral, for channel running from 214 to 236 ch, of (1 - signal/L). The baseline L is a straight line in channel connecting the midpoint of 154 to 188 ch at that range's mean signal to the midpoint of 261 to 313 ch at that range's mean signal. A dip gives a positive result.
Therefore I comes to -3.6 ch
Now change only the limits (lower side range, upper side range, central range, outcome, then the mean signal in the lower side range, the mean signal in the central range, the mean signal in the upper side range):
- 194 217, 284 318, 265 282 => -3.8 ch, 9.92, 11.2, 8.89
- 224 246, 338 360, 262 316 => 4.9 ch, 11.1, 9.94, 10.7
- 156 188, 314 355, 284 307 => -3.5 ch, 8.6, 10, 8.74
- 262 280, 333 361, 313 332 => 7.0 ch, 11.2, 6.77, 10.5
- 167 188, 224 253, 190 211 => -0.6 ch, 7.47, 9.1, 11.1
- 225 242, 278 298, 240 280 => -1.0 ch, 11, 11.2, 10.9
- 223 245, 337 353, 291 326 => 9.2 ch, 11.1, 7.85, 10.4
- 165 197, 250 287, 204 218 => -2.9 ch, 7.54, 10.6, 11.2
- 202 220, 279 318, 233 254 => -2.1 ch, 10.6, 11.1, 9.18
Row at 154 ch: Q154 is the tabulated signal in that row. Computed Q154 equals 10.93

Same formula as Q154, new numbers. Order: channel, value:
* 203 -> 10.35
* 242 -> 11.36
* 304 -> 8.843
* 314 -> 6.789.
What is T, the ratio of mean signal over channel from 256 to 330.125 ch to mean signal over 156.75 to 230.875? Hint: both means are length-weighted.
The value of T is 1.02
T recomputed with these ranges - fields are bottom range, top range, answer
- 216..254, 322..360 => 0.87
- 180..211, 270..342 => 1.12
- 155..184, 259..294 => 1.23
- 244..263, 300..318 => 0.66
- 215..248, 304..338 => 0.67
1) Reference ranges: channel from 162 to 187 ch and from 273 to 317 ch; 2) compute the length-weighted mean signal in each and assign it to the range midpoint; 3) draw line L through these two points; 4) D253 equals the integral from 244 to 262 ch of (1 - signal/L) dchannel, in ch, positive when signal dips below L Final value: -4.2 ch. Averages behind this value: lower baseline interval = 8.18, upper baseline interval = 9.54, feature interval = 11.2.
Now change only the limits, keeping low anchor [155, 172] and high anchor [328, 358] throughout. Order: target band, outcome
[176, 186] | 3.94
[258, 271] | -1.32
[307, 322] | 5.50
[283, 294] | -0.83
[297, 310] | 2.07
